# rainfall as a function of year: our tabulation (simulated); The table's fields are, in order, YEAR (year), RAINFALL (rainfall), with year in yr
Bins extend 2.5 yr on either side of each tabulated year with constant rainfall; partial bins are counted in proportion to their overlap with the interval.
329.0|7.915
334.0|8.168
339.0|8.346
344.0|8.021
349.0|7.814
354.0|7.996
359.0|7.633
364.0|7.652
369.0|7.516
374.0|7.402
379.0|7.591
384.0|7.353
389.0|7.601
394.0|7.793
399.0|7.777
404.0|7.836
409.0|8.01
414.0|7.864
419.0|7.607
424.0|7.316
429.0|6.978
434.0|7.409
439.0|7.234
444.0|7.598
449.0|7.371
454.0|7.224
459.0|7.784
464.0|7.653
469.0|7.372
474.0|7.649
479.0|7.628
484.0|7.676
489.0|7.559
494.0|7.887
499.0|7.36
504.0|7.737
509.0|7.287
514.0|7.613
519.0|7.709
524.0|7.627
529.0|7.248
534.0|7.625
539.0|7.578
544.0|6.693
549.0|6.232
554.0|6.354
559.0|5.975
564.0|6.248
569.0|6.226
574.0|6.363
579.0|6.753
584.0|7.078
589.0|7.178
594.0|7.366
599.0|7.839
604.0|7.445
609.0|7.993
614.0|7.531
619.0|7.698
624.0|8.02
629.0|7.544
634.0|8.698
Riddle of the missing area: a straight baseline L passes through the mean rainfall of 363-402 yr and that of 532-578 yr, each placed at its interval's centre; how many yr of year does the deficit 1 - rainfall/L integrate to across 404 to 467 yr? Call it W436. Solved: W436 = -2.1 yr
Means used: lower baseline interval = 7.59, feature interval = 7.52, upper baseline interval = 6.58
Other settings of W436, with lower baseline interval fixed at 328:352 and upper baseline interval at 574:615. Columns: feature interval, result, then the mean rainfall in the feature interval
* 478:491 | 0.0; 7.62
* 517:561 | 2.8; 7.01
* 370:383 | 0.8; 7.48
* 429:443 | 0.9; 7.29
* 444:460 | 0.6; 7.45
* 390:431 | 1.1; 7.65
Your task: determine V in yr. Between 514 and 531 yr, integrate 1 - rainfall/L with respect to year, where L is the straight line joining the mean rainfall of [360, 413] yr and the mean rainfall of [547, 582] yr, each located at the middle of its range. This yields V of -2.34 yr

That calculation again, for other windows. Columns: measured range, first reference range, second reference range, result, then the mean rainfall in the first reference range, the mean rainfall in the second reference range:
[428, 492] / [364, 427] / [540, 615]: -1.04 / 7.63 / 6.89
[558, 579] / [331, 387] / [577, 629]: 3.49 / 7.77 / 7.5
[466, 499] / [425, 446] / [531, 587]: -2.60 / 7.3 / 6.66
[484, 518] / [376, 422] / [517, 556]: -1.42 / 7.71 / 7.14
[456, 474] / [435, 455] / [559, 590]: -0.88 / 7.37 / 6.56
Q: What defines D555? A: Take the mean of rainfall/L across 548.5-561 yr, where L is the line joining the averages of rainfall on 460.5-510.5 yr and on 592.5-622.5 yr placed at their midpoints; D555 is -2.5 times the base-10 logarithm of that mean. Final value 0.23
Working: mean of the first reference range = 7.59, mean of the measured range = 6.19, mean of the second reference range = 7.67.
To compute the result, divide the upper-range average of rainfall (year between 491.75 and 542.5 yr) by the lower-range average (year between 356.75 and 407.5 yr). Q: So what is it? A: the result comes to 0.99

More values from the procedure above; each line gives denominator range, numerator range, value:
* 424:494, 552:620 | 0.93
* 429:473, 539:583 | 0.87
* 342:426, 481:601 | 0.93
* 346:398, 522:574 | 0.88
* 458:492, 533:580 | 0.86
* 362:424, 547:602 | 0.88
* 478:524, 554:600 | 0.88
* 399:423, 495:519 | 0.97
